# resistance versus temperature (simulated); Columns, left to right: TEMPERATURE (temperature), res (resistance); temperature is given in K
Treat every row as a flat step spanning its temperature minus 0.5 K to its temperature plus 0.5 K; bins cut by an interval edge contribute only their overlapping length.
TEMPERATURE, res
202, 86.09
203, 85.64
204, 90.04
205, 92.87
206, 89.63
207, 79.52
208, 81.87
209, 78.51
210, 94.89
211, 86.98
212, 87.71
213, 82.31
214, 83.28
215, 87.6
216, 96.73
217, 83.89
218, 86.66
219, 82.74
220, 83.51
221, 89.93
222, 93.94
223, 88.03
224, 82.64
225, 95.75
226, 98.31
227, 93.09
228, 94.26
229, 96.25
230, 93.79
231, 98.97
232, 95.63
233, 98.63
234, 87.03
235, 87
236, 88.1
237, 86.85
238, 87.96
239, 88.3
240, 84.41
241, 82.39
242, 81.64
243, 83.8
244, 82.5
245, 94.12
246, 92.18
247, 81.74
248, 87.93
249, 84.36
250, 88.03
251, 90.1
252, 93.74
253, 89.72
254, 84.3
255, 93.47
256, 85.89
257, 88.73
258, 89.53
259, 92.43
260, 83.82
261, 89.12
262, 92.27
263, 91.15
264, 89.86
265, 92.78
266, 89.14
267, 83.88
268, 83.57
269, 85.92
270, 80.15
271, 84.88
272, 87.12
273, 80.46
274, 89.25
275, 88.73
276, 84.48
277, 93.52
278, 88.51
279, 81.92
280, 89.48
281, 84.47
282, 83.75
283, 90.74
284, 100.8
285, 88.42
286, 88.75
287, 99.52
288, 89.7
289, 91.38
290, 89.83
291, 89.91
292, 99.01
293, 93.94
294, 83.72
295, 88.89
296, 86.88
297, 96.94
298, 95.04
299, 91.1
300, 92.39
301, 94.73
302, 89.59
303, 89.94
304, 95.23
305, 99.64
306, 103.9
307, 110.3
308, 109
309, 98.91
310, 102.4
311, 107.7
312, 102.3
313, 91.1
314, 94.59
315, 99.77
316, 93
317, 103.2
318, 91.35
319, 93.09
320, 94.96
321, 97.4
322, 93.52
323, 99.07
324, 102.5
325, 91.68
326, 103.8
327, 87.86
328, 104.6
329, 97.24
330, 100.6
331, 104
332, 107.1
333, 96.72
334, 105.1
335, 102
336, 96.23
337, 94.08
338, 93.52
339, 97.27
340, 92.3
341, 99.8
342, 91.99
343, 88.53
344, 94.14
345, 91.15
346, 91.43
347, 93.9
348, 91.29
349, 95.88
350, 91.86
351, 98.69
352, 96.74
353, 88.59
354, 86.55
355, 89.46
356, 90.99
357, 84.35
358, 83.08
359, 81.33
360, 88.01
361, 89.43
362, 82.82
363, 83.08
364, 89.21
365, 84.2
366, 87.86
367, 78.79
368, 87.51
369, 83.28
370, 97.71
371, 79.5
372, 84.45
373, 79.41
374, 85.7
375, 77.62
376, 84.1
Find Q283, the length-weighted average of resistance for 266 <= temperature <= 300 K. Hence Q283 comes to 89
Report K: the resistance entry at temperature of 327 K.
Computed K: 87.86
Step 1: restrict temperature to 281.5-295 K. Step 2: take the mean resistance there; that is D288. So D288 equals 91.4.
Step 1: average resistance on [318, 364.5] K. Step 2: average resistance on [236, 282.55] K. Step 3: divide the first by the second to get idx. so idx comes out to 1.1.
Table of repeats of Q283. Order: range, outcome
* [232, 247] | 87.6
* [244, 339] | 92.9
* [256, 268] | 89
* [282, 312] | 95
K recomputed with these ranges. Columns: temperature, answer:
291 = 89.91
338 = 93.52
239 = 88.3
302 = 89.59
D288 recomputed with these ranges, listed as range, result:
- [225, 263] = 89.6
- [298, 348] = 97.2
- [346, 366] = 89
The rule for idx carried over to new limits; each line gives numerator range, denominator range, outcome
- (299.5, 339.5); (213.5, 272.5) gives 1.11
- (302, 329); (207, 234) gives 1.10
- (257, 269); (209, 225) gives 1.02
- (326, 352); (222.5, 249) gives 1.08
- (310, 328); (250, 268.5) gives 1.09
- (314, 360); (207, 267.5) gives 1.07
